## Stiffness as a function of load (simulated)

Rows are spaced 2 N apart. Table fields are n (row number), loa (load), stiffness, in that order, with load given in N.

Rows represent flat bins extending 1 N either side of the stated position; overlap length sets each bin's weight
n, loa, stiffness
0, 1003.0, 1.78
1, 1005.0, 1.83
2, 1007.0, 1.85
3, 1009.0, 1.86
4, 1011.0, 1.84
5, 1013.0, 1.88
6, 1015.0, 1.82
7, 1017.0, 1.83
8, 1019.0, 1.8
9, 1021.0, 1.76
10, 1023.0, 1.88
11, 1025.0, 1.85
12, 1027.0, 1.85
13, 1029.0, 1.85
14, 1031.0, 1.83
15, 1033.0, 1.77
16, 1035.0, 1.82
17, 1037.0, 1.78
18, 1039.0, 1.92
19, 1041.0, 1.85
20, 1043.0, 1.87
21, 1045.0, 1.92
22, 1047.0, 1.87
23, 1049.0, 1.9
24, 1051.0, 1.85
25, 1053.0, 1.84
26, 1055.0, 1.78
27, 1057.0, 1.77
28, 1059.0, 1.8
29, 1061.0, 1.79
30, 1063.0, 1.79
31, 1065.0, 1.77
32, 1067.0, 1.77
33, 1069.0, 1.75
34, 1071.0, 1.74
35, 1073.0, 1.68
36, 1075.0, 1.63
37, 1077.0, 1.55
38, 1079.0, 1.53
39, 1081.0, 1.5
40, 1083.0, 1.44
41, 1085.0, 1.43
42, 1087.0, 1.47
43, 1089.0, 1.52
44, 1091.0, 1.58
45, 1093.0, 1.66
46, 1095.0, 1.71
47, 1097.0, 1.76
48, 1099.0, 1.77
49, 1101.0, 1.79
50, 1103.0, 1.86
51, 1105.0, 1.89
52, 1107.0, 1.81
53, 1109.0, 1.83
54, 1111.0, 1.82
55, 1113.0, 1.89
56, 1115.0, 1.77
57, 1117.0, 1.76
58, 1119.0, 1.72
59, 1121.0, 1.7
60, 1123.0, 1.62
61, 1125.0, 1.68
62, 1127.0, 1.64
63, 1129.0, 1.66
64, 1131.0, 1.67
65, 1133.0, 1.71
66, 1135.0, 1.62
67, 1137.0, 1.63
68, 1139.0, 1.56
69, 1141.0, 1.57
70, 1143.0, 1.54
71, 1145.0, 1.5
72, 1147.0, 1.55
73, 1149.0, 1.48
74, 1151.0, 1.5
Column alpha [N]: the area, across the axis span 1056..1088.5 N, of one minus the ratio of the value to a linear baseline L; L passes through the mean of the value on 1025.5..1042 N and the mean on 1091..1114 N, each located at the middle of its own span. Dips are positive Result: 2.9 N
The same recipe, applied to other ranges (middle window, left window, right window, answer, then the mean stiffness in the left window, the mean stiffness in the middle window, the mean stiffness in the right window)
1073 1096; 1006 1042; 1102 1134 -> 3.0 N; 1.84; 1.55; 1.75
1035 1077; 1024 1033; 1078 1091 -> -3.3 N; 1.84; 1.8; 1.49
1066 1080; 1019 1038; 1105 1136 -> 0.9 N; 1.82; 1.66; 1.73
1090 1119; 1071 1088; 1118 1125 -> -2.7 N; 1.54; 1.78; 1.68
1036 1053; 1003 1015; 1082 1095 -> -1.6 N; 1.84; 1.87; 1.53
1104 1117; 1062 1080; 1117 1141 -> -1.3 N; 1.69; 1.83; 1.66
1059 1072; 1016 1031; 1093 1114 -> 0.3 N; 1.83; 1.77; 1.81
